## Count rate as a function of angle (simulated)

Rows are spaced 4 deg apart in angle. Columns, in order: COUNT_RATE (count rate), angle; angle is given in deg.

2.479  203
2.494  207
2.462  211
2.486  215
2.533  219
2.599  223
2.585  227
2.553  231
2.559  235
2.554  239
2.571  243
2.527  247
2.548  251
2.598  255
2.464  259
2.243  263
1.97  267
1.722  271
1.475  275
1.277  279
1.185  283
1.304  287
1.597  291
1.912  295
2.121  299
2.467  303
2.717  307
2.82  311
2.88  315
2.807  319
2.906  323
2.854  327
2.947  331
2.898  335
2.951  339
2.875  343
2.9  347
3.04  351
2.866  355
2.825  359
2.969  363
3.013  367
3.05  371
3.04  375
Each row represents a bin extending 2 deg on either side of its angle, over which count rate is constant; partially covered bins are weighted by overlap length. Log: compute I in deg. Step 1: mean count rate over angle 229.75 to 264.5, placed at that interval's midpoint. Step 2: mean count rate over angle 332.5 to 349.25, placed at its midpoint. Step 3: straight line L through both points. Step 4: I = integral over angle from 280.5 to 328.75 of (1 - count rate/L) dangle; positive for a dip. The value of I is 8.5 deg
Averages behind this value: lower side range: 2.52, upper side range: 2.91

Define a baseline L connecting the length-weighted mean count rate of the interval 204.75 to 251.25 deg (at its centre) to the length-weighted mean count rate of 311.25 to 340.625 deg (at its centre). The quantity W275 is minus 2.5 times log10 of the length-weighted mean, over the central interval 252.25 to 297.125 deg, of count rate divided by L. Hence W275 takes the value 0.43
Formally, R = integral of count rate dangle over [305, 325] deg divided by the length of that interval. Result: 2.83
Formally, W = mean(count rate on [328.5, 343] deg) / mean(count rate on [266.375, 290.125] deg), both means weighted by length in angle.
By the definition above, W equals 2.0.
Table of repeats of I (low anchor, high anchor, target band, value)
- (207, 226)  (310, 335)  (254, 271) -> 2.80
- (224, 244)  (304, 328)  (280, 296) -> 7.45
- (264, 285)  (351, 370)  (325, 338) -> -2.26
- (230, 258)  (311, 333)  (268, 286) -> 8.36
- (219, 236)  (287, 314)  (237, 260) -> -0.72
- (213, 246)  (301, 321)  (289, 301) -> 3.67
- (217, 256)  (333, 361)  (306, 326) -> -0.16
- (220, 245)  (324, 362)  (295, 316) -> 2.05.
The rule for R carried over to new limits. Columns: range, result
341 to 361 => 2.9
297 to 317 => 2.6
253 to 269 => 2.32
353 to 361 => 2.85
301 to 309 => 2.59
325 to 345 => 2.91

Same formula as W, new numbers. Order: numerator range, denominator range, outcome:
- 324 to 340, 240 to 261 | 1.14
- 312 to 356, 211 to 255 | 1.14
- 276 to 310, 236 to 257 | 0.72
